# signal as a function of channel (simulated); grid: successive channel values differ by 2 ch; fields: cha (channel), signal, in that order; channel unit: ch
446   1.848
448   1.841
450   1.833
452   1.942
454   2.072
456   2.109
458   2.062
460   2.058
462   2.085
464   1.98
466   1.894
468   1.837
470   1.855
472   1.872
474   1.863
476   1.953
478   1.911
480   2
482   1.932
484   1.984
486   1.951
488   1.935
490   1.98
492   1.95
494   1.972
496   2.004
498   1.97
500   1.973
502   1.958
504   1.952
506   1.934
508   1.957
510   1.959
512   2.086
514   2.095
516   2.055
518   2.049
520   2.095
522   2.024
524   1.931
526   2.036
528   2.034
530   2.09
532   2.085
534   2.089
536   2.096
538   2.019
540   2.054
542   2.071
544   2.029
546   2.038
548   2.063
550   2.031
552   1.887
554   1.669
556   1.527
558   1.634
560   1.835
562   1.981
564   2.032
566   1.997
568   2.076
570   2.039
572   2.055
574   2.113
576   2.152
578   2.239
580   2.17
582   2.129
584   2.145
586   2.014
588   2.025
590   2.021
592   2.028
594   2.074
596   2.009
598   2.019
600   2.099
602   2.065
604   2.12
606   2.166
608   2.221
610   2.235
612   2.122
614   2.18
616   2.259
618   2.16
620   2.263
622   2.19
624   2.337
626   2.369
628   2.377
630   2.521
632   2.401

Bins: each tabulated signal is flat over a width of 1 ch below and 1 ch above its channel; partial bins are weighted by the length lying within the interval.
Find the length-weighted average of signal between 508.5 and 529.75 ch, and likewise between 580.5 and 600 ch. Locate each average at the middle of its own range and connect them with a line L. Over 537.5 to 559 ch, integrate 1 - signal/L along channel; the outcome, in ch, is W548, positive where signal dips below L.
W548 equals 1.43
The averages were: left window 2.04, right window 2.06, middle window 1.91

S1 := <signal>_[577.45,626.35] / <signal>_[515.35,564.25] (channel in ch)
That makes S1 1.1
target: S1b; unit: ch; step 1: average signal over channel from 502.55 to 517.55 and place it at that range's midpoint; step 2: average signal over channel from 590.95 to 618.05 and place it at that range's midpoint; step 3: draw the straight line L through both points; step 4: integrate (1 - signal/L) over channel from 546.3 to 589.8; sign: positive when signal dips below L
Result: 1.8 ch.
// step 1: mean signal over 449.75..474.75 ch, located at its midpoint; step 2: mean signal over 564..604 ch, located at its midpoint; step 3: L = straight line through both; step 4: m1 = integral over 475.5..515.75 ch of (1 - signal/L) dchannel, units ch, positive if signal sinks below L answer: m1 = 0.4 ch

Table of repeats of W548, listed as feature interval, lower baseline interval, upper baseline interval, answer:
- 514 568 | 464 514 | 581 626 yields 1.3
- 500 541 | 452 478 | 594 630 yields 0.5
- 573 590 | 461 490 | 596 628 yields 0.1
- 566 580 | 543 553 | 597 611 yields -0.3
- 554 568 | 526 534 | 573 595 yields 1.7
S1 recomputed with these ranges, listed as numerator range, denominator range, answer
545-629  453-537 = 1.04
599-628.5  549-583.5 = 1.12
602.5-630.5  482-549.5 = 1.11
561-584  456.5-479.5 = 1.07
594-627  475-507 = 1.11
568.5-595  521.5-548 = 1.02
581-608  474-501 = 1.06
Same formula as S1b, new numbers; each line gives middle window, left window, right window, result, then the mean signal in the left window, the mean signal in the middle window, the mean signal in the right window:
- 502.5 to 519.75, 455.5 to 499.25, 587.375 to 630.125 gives 0.01 ch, 1.96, 2.01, 2.17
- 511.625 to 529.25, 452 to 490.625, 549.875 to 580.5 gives -0.74 ch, 1.96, 2.04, 1.96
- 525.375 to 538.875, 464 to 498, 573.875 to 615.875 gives -0.34 ch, 1.93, 2.07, 2.11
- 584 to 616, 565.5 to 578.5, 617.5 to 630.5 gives 1.64 ch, 2.09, 2.1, 2.31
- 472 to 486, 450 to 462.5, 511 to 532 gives 0.72 ch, 2.04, 1.94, 2.05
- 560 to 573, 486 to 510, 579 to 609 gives 0.23 ch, 1.96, 2.02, 2.09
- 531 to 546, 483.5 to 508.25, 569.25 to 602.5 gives -0.31 ch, 1.96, 2.06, 2.08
